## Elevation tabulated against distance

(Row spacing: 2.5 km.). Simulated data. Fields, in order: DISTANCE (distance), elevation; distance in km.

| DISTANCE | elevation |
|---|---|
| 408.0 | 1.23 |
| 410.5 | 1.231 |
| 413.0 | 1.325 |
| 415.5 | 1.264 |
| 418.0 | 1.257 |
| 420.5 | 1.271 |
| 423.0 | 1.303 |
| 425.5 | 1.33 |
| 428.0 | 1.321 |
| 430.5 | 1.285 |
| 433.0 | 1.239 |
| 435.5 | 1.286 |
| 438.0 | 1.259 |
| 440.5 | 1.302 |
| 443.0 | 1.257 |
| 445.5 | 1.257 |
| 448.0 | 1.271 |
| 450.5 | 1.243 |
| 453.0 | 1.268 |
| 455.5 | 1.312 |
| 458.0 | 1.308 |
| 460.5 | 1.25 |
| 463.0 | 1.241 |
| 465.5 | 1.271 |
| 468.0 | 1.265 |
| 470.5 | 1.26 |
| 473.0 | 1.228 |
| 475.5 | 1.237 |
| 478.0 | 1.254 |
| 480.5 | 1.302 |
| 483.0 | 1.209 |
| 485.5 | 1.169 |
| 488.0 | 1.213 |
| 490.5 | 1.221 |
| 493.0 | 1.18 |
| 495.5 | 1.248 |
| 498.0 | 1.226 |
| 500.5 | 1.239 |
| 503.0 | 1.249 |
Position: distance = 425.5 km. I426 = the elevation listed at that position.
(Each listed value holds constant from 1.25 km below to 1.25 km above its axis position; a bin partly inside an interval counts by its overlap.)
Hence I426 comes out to 1.33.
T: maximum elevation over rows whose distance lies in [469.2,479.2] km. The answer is 1.26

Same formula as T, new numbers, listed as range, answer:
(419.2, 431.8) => 1.33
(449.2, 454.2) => 1.268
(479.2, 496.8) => 1.302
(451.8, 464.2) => 1.312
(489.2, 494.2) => 1.221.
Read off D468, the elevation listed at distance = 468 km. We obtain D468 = 1.265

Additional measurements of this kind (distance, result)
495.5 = 1.248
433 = 1.239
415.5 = 1.264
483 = 1.209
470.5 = 1.26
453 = 1.268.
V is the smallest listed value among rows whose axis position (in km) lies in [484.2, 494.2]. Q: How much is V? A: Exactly 1.169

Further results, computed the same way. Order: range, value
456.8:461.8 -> 1.25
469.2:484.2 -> 1.209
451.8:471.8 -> 1.241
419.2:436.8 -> 1.239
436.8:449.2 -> 1.257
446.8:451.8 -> 1.243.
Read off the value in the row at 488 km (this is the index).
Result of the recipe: 1.213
